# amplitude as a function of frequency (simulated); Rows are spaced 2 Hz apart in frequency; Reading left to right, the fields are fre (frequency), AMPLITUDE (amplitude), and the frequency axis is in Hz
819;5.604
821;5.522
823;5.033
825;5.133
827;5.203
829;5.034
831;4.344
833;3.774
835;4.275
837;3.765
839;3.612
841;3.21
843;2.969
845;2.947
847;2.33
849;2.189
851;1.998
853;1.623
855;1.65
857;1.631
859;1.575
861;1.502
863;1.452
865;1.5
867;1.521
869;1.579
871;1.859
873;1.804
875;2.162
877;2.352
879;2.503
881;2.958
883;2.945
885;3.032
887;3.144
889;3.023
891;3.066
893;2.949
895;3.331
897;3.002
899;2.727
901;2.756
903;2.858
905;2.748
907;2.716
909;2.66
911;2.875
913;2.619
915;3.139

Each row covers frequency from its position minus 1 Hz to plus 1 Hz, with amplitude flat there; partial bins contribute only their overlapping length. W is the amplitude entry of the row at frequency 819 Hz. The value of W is 5.604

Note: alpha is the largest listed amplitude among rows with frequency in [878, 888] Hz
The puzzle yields 3.144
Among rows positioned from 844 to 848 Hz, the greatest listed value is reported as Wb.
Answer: 2.947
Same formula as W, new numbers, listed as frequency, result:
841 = 3.21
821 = 5.522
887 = 3.144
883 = 2.945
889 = 3.023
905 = 2.748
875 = 2.162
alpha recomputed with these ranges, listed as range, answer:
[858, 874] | 1.859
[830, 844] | 4.344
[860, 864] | 1.502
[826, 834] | 5.203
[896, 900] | 3.002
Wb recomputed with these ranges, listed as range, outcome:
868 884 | 2.958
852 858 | 1.65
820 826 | 5.522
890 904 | 3.331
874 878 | 2.352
